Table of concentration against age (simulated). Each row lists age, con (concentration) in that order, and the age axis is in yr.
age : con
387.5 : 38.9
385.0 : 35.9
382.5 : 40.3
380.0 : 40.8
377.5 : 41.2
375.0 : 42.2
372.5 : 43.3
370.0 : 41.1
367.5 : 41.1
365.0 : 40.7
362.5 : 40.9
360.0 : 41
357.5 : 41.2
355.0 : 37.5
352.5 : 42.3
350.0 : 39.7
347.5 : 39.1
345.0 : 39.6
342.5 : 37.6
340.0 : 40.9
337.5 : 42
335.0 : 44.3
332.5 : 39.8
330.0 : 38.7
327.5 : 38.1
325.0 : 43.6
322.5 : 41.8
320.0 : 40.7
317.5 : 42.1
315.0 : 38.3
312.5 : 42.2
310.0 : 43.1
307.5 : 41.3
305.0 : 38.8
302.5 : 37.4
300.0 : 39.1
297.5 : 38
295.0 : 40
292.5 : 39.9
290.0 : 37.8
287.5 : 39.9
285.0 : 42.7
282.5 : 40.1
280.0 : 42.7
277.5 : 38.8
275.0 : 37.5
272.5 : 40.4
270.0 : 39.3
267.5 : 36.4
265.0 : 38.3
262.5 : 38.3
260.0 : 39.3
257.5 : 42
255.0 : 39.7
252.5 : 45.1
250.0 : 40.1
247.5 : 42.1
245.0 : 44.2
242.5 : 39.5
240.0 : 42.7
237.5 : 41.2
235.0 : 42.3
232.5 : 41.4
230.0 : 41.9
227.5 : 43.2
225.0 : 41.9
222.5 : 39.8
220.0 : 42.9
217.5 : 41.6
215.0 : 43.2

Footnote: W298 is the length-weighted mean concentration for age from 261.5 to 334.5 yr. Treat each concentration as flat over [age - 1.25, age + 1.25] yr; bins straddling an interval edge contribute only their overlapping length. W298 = 39.9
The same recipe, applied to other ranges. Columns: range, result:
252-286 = 39.9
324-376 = 40.7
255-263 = 40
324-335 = 40.5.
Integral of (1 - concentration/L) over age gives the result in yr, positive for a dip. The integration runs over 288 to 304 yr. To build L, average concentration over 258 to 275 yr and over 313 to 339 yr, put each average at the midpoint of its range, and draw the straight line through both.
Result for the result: 0.4 yr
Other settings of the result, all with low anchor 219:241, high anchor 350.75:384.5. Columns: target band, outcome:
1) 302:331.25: 0.5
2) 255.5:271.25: 1.0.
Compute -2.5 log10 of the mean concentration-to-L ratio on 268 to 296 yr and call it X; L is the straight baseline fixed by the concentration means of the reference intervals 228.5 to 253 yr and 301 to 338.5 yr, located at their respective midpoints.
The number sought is 0.041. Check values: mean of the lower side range 42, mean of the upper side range 40.8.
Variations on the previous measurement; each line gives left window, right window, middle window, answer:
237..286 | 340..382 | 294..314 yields 0.02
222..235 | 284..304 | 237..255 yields -0.02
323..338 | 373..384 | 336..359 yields 0.03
